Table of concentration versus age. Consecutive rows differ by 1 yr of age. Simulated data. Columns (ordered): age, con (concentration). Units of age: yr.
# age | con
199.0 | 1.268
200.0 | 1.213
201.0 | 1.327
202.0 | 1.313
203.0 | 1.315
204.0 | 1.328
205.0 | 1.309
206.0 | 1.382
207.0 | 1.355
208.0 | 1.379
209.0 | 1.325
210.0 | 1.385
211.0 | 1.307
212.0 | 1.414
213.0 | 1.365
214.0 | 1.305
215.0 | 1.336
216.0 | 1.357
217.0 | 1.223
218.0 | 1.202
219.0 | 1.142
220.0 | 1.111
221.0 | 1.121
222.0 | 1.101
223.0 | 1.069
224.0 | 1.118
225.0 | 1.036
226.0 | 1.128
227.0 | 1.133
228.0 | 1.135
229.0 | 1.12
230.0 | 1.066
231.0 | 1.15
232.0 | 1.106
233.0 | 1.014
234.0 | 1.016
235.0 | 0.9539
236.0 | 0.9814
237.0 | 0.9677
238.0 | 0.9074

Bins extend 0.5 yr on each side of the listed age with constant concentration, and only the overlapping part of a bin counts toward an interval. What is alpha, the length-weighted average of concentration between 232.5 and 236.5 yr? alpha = 0.991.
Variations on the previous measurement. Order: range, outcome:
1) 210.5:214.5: 1.35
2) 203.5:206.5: 1.34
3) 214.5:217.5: 1.31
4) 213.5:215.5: 1.32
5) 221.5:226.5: 1.09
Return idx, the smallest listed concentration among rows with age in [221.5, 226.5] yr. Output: 1.036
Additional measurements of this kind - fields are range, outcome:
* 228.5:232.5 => 1.066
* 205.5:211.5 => 1.307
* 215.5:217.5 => 1.223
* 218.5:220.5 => 1.111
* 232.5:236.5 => 0.9539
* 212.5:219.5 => 1.142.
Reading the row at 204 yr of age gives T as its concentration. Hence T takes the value 1.328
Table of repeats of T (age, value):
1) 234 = 1.016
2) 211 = 1.307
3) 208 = 1.379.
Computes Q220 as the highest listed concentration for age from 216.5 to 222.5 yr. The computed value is 1.223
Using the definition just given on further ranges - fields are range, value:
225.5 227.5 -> 1.133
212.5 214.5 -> 1.365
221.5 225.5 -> 1.118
